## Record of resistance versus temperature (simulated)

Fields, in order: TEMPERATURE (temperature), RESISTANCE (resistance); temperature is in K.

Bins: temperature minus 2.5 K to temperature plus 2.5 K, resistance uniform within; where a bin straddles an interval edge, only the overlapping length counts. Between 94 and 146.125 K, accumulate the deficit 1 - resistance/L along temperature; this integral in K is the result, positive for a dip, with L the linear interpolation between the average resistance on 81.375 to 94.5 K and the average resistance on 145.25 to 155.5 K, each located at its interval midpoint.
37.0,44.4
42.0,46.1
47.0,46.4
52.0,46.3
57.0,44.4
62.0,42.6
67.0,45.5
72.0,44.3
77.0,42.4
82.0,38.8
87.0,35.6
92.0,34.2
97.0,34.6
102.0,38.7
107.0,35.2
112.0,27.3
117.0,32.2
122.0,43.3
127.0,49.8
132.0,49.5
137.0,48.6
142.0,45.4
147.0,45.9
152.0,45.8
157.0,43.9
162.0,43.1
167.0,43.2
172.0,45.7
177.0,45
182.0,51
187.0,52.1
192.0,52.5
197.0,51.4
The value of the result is 0.6 K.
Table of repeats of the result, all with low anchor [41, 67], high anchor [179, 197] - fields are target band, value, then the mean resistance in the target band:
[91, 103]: 2.9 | 35.7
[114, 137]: 2.3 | 43.9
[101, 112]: 3.0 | 34.5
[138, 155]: 1.3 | 45.9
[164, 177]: 1.6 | 44.5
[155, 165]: 1.4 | 43.5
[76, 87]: 1.7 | 39.2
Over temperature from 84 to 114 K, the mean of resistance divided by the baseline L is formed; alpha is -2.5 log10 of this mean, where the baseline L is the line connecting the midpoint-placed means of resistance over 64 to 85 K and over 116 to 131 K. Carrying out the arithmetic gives 0.24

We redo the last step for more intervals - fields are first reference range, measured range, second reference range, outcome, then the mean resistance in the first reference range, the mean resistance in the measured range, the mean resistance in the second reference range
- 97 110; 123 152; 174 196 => -0.135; 36.1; 47.4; 50.1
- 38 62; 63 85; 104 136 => 0.024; 45.4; 42.6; 40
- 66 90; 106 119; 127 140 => 0.423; 40.9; 31.1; 49.1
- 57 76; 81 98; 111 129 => 0.172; 44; 35.6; 38.7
